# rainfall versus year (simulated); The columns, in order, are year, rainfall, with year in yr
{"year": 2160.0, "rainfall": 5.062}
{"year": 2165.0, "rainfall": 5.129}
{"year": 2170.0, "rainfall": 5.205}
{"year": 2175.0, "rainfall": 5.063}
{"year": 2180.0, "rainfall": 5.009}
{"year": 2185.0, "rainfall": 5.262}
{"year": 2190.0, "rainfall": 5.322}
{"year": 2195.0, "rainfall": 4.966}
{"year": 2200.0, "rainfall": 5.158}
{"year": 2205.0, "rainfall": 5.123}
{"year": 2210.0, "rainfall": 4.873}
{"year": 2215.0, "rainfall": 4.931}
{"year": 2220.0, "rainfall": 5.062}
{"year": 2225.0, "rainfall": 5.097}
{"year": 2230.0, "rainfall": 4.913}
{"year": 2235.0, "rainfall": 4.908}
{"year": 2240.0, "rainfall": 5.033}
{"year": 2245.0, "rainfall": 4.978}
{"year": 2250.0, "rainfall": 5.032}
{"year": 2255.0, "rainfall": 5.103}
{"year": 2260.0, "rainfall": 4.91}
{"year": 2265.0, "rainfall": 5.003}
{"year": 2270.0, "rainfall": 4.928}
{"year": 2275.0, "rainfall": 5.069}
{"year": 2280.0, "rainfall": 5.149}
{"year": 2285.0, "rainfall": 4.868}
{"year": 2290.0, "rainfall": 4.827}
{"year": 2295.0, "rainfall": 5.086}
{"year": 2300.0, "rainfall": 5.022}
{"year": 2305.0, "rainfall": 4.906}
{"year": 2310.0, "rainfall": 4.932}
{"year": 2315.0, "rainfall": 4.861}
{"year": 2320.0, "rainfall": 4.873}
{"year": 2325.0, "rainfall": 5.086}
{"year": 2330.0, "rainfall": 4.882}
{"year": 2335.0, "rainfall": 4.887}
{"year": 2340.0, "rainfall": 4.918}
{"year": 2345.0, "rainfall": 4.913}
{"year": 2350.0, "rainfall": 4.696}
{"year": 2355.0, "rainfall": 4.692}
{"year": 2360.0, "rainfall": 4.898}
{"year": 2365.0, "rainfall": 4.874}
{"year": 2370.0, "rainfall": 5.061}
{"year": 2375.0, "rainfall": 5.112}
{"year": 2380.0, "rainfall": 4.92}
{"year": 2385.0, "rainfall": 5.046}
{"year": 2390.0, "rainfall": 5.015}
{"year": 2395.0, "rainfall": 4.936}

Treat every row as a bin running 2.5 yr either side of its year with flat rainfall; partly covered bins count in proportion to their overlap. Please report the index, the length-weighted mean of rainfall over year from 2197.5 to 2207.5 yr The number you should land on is 5.14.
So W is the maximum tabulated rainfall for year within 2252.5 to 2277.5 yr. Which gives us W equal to 5.103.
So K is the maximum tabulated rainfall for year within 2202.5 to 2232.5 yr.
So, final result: 5.123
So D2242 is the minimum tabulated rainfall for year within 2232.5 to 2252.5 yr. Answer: 4.908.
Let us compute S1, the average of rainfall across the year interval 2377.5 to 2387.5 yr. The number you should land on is 4.98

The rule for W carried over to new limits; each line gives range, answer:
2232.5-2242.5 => 5.033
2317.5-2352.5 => 5.086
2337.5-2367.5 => 4.918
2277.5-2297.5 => 5.149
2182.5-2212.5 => 5.322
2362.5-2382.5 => 5.112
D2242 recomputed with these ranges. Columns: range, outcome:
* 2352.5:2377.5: 4.692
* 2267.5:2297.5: 4.827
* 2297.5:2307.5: 4.906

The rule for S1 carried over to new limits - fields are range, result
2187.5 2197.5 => 5.14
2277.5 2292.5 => 4.95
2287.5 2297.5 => 4.96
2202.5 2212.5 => 5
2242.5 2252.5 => 5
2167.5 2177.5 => 5.13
